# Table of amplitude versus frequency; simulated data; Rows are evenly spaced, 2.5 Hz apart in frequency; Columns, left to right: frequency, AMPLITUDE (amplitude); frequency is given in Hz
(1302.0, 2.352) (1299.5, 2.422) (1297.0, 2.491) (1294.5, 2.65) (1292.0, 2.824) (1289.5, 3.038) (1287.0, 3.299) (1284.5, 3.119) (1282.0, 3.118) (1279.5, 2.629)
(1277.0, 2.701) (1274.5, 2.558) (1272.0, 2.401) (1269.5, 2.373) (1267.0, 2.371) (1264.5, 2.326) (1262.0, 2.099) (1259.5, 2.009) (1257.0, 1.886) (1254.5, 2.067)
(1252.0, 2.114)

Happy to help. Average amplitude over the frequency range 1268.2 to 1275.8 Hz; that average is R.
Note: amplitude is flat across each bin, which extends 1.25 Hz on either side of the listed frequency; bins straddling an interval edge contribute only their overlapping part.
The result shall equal 2.45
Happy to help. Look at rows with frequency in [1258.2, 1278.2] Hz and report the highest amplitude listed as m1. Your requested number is 2.701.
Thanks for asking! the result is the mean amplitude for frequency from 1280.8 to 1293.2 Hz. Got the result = 3.08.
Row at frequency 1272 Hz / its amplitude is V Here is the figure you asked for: 2.401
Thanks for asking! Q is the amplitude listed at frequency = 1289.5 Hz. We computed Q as 3.038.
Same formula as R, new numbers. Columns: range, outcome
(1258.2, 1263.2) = 2.05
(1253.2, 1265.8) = 2.08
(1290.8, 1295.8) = 2.73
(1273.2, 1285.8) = 2.83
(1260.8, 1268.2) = 2.27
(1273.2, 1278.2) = 2.63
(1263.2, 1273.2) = 2.37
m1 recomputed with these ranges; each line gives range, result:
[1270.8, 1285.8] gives 3.119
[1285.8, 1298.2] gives 3.299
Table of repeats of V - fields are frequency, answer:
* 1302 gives 2.352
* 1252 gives 2.114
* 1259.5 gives 2.009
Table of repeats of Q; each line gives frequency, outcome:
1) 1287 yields 3.299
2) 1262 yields 2.099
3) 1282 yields 3.118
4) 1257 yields 1.886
